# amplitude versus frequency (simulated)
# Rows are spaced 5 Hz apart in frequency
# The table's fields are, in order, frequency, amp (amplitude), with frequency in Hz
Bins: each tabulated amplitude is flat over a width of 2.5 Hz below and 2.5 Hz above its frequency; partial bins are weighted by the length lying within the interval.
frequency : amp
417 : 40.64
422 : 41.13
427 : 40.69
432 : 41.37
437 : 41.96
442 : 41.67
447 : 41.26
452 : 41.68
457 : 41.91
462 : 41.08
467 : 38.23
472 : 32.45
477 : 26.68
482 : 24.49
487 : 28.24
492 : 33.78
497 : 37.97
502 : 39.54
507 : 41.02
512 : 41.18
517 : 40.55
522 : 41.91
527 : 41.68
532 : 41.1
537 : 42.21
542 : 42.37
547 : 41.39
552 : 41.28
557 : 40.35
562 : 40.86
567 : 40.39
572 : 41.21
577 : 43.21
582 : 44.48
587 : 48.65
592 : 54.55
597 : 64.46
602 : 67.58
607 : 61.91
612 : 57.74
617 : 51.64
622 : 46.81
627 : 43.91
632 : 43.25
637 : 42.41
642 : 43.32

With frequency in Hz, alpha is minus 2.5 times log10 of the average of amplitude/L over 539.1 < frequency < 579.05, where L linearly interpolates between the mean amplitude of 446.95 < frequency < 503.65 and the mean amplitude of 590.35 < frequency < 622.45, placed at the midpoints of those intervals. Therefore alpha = 0.208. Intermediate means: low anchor 35.3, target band 41.4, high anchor 58.6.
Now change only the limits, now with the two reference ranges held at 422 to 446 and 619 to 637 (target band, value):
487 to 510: 0.15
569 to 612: -0.21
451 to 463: 0.00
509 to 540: 0.04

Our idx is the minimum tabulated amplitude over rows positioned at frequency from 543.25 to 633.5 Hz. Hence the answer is 40.35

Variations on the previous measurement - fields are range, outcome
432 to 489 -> 24.49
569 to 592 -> 41.21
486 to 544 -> 28.24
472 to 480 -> 26.68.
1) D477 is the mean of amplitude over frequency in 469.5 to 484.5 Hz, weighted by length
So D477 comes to 27.9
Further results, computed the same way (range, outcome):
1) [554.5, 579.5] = 41.2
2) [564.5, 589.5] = 43.6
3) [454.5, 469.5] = 40.4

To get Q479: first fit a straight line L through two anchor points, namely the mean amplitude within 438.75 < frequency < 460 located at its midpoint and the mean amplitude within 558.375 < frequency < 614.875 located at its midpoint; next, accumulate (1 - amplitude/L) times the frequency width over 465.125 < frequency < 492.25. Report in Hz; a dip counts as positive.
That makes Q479 8.3 Hz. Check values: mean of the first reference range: 41.6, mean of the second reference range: 51.1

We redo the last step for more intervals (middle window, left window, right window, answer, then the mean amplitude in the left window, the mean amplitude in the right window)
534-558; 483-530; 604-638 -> 0.4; 38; 50.3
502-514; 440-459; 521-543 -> 0.3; 41.6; 41.8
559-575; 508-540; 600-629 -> 2.3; 41.4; 54.9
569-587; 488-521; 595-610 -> 4.5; 38.6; 64.4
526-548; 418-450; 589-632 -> 3.4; 41.3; 55.2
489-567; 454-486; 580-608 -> 7.1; 34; 56.9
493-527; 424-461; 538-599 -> 2.5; 41.5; 45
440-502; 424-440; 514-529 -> 8.2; 41.3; 41.4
